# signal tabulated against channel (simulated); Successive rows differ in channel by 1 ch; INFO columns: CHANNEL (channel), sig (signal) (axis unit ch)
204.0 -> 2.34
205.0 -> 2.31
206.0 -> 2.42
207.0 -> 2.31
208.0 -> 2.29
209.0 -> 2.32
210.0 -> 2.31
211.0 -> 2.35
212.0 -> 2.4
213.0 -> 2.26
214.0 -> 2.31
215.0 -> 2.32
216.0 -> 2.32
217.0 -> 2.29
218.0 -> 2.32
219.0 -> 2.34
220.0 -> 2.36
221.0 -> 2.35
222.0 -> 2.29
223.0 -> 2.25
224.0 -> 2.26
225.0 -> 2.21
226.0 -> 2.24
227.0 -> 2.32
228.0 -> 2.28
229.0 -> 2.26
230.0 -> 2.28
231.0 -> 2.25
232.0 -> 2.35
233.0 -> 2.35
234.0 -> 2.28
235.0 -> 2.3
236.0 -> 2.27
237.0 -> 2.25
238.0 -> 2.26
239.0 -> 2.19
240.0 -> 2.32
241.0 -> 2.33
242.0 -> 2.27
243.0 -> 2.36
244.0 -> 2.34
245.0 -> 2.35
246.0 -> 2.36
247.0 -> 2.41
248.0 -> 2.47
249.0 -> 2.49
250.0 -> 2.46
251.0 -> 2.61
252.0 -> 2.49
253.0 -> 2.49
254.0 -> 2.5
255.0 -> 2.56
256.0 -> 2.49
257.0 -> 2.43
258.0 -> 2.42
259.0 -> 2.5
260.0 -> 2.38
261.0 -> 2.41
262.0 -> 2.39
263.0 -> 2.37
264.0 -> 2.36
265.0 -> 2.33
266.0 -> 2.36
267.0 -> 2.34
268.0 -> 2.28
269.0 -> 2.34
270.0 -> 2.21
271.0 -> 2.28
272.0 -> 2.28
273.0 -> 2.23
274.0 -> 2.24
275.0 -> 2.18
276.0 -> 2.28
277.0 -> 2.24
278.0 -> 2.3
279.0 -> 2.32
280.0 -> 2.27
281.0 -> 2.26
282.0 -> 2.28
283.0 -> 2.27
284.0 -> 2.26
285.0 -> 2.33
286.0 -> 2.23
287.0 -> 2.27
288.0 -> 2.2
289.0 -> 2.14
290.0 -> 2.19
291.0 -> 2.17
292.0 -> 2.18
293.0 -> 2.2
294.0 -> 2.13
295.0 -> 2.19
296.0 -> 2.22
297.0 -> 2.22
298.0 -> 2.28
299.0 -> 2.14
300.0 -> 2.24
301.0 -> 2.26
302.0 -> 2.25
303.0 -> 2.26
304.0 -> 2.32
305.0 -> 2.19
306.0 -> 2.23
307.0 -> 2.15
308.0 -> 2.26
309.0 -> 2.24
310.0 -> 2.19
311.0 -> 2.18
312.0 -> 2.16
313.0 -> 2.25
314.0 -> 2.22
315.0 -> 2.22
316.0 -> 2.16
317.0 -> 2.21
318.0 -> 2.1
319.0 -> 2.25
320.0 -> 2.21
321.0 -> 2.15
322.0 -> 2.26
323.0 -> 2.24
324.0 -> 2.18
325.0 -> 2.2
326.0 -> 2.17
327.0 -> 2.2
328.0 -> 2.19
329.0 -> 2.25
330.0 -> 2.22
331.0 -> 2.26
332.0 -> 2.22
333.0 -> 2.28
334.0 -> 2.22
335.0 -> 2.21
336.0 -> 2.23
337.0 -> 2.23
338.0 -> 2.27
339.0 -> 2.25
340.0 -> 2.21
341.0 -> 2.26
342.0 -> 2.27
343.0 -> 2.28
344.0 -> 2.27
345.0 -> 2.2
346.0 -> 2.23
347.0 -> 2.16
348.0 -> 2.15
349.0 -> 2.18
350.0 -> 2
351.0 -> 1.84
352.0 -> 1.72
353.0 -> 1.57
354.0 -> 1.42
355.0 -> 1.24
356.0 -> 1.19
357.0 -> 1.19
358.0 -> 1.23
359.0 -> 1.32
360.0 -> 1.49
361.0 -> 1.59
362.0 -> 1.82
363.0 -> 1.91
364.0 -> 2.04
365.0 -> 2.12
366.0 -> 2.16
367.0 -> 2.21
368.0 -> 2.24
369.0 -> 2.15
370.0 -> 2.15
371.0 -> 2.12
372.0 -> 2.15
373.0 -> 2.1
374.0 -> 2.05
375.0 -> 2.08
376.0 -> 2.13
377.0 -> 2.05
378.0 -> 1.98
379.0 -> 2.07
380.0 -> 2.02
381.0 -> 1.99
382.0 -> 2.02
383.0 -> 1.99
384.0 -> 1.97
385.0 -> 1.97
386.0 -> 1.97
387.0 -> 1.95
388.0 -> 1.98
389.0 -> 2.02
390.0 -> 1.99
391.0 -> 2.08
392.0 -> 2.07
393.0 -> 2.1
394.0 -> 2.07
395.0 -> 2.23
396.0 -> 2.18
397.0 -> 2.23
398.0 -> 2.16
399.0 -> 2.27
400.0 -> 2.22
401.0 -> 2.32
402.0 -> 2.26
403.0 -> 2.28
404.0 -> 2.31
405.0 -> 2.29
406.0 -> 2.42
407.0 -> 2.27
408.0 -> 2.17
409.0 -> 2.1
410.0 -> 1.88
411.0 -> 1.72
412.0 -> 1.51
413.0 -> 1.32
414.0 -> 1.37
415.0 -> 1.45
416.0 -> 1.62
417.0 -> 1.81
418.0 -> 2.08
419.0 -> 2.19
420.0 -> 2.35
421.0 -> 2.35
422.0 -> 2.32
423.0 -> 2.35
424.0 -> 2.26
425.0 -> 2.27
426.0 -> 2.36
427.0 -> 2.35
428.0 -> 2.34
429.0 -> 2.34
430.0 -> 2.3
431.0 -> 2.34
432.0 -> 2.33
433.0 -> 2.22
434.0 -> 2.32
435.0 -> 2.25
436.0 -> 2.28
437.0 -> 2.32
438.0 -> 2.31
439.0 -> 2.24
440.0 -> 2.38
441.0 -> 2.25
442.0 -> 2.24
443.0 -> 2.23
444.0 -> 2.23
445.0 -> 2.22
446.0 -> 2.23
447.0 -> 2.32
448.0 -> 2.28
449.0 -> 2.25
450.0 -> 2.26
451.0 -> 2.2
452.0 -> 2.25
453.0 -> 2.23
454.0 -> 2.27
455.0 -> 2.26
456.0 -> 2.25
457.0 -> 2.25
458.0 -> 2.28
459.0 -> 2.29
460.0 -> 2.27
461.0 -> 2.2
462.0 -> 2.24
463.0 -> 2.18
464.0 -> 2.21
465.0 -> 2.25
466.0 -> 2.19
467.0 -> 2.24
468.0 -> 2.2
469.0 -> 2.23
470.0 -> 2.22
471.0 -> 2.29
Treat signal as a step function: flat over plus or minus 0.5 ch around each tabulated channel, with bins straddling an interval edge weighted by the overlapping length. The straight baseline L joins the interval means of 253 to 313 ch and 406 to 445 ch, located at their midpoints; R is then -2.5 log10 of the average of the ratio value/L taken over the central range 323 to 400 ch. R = 0.086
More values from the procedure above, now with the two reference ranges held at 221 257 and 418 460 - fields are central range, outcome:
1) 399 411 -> 0.04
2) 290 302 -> 0.06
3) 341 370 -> 0.23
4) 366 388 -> 0.12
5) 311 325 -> 0.06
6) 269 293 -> 0.04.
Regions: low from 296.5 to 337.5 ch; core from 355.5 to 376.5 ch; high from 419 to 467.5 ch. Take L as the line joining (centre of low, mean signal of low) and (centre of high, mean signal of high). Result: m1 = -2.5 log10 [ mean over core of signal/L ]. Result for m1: 0.19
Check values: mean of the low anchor 2.22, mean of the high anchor 2.27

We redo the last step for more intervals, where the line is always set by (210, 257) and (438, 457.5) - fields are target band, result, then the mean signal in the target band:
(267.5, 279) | 0.03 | 2.26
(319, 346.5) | 0.04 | 2.23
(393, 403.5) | 0.03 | 2.22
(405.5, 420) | 0.21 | 1.87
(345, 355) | 0.21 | 1.9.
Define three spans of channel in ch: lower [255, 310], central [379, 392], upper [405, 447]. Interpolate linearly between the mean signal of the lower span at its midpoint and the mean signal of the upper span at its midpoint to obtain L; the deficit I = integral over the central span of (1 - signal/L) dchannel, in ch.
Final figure 1.08 ch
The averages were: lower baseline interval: 2.28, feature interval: 2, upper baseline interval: 2.15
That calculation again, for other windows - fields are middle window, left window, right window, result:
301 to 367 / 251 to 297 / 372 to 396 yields 2.98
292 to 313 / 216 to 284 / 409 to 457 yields 0.63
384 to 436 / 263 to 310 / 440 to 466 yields 3.04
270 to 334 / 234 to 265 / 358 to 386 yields -0.29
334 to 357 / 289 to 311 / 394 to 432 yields 1.84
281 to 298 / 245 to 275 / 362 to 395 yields 0.65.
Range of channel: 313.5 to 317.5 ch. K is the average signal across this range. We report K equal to 2.2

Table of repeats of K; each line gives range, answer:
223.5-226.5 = 2.24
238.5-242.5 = 2.28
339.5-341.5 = 2.23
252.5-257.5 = 2.49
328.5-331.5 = 2.24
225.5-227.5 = 2.28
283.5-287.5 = 2.27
